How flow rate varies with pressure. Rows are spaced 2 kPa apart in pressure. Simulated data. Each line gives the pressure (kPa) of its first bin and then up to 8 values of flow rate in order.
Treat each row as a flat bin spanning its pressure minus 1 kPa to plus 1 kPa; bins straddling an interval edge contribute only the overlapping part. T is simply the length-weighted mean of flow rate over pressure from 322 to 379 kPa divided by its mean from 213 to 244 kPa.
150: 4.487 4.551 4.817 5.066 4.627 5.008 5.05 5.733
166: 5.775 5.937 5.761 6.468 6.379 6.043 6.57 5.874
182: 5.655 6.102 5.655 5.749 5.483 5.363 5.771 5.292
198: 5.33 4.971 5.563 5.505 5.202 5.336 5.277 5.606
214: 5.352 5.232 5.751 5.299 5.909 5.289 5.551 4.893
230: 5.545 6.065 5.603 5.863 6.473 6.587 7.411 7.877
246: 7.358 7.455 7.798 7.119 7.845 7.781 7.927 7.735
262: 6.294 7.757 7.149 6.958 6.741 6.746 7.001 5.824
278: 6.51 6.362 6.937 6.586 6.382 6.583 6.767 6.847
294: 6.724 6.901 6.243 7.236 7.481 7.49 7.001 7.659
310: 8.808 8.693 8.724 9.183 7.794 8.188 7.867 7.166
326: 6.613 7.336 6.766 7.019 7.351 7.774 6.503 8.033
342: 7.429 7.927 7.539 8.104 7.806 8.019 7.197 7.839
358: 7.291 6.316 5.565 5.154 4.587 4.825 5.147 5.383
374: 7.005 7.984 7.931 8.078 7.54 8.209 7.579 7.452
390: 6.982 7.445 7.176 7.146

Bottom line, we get 1.2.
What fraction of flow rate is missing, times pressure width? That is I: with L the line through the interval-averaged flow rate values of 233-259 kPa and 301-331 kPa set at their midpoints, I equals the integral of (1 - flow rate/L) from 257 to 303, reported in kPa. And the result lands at 3.72 kPa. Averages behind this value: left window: 7.16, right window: 7.78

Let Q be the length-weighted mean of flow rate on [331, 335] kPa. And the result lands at 7.19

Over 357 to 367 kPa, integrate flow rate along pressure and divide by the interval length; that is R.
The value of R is 5.78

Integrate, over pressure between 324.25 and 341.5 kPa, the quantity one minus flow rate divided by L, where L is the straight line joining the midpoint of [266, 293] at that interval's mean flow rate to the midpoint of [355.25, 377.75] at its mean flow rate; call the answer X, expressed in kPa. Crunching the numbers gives -2.3 kPa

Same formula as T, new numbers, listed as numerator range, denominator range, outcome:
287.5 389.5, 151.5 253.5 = 1.24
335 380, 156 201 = 1.22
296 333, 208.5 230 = 1.40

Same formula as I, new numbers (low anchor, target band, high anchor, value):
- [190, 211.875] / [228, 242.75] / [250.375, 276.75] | 0.6 kPa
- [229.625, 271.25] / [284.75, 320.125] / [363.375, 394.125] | -2.7 kPa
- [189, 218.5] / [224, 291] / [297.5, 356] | -4.0 kPa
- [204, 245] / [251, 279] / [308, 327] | -1.3 kPa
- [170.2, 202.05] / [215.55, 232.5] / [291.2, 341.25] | 2.1 kPa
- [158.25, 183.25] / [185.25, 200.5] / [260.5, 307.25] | 1.4 kPa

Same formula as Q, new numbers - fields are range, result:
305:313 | 8.04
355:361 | 7.15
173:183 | 6.1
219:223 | 5.6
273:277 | 6.41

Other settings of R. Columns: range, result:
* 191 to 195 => 5.57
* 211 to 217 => 5.4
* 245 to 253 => 7.43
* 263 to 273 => 7.07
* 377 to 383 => 7.85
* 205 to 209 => 5.27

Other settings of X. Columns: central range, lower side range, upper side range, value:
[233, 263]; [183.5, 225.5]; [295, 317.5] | -3.2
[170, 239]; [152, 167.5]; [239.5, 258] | 6.9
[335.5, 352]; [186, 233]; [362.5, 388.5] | -3.2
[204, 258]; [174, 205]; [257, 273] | 2.5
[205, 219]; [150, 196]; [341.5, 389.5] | 1.1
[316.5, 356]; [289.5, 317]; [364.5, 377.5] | -4.7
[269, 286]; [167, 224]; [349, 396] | -0.9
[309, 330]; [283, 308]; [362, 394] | -3.5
